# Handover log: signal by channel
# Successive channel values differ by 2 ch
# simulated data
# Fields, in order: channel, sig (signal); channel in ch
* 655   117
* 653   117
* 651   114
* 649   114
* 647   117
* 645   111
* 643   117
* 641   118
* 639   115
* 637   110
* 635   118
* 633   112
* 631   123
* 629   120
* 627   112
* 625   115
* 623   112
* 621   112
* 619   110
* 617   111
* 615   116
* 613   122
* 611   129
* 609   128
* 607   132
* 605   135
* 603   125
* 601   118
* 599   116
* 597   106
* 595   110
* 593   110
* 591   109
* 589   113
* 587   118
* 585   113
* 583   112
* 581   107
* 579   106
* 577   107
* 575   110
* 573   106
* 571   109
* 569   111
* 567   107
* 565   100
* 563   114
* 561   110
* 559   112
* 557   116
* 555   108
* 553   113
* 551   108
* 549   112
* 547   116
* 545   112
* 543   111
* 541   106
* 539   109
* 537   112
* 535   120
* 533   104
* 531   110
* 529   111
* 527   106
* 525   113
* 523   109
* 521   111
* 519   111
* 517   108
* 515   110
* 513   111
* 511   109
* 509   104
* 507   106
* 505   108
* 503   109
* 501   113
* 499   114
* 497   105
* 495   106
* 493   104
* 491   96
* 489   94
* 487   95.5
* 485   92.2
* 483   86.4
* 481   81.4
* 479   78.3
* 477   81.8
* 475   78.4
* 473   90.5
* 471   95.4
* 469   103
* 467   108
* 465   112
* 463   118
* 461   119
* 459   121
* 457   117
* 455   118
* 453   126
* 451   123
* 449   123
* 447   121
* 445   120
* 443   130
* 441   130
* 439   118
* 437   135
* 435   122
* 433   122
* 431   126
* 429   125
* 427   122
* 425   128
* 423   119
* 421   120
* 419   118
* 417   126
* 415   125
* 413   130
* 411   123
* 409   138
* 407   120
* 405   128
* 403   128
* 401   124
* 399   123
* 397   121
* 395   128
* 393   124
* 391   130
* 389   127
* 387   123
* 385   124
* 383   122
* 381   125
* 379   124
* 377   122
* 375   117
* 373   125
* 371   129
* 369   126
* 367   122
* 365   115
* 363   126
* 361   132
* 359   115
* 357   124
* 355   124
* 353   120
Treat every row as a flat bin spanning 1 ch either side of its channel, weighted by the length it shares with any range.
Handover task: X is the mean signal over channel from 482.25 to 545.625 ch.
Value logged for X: 107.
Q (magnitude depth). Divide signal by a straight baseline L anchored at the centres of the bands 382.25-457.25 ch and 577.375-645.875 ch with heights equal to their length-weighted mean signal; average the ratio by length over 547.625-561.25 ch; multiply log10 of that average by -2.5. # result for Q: 0.07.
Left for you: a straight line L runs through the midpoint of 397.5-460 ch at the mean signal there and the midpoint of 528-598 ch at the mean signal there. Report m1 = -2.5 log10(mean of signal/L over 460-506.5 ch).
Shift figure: 0.19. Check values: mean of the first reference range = 124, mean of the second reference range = 110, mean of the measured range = 99.6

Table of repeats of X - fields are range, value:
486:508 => 105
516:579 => 110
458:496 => 97.9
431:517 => 109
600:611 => 128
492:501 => 108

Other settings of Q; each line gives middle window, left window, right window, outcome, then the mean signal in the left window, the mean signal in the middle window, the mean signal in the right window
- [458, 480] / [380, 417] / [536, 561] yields 0.18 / 126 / 100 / 111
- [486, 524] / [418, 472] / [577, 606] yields 0.11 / 120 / 106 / 114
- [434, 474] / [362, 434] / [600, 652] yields 0.05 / 124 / 117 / 118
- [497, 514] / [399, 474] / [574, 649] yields 0.09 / 121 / 109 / 116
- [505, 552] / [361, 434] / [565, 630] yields 0.08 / 124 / 110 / 114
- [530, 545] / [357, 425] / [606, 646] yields 0.09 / 124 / 110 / 117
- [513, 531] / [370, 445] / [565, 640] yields 0.08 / 125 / 110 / 115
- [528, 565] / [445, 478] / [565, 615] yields 0.02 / 110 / 111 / 115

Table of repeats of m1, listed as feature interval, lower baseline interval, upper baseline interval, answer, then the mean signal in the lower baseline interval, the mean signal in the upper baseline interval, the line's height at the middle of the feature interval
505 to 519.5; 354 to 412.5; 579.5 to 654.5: 0.11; 124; 116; 120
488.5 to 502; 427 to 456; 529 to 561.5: 0.12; 124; 111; 117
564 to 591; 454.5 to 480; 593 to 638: 0.05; 103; 118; 114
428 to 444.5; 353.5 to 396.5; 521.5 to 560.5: -0.06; 124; 111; 119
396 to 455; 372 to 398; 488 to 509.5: -0.06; 124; 105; 117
